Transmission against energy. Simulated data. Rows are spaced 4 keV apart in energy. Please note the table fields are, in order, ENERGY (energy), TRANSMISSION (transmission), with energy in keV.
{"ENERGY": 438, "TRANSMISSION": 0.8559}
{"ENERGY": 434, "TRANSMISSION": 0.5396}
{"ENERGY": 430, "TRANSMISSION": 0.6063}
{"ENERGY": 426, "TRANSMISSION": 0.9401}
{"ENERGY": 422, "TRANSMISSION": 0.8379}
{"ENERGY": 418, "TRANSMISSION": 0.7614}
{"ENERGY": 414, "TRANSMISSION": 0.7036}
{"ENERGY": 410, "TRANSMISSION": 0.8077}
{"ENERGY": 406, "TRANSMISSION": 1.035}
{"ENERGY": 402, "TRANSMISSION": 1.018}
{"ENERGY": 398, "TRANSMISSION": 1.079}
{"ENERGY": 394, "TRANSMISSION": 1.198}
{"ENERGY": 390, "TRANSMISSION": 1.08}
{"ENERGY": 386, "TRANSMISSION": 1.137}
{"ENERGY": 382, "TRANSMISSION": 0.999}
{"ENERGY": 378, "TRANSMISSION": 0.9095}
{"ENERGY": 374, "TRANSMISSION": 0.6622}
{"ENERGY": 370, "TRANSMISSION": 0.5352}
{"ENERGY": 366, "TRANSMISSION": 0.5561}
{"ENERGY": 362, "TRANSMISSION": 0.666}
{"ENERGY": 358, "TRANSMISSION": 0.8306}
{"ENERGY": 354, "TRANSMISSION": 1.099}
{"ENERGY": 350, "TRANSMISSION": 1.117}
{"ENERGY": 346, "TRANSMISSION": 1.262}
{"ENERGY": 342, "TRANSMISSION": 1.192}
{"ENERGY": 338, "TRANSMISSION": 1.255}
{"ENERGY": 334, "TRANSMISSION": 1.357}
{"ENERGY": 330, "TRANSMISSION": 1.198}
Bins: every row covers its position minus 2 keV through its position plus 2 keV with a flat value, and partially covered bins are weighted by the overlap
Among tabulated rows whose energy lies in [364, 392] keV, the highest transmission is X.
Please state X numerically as 1.137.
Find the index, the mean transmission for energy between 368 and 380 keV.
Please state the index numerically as 0.702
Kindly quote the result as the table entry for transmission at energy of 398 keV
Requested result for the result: 1.079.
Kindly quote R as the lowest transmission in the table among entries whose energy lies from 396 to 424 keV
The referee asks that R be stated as 0.7036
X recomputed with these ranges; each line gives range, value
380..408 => 1.198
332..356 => 1.357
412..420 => 0.7614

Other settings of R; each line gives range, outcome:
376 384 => 0.9095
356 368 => 0.5561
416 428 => 0.7614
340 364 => 0.666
